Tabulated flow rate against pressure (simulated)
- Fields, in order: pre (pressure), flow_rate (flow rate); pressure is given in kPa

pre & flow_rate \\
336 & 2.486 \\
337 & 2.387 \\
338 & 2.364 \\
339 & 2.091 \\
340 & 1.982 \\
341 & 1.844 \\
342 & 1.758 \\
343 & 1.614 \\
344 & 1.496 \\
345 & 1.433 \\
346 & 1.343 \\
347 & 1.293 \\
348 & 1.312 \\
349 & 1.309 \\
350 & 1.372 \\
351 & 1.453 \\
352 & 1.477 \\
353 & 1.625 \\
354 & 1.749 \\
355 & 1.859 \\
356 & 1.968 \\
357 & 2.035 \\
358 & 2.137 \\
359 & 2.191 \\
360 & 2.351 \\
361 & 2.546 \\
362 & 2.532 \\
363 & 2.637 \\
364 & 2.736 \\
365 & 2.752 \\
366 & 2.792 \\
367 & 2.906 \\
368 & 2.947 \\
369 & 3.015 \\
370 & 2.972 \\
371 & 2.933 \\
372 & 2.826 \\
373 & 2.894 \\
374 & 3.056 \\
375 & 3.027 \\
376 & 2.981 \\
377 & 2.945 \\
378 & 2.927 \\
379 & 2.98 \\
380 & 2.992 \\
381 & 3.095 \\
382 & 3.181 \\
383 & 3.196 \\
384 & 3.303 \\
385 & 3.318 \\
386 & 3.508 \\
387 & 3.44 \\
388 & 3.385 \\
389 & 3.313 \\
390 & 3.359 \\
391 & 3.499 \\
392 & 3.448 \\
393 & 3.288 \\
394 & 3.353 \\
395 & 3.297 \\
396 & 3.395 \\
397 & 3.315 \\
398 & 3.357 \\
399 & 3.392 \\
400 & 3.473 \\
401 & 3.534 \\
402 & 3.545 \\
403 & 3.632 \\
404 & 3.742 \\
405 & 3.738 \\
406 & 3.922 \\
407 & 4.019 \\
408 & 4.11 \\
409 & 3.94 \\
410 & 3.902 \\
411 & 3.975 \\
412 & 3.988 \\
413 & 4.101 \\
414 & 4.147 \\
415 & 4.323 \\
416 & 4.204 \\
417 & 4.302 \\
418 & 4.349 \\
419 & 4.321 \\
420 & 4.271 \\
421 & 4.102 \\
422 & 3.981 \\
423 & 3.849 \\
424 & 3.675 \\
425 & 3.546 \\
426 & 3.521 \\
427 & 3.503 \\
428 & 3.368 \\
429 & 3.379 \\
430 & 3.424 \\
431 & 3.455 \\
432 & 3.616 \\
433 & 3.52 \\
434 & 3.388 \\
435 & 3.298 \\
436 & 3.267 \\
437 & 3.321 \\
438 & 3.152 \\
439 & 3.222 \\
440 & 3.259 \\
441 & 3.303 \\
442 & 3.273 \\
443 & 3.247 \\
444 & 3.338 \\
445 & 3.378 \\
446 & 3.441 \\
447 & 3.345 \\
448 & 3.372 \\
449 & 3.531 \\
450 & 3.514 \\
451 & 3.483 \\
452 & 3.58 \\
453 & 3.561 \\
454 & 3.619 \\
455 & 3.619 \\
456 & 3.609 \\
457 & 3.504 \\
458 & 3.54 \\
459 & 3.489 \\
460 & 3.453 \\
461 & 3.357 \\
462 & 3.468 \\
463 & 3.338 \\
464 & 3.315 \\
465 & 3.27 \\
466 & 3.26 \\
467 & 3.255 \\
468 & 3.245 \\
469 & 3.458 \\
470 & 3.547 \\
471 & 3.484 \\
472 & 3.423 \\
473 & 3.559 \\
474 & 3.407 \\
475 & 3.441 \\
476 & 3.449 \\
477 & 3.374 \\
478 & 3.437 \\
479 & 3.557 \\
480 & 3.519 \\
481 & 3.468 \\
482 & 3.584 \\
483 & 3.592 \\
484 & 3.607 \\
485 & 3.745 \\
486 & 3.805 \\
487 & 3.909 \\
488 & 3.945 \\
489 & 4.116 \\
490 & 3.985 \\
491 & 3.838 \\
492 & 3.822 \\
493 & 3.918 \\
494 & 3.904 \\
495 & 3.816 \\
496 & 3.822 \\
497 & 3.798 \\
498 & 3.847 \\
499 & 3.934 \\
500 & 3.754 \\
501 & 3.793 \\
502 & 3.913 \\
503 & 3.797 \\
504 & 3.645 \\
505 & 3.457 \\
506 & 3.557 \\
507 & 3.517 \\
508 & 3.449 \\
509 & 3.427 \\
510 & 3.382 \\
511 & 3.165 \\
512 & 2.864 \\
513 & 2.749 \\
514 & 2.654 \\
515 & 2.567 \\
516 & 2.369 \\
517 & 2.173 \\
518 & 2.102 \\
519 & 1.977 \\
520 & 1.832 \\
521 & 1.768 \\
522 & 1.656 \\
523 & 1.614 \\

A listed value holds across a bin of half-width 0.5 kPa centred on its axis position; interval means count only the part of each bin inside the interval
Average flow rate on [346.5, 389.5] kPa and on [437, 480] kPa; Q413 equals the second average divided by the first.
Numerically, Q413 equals 1.32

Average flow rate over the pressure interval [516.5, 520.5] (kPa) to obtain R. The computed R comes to 2.02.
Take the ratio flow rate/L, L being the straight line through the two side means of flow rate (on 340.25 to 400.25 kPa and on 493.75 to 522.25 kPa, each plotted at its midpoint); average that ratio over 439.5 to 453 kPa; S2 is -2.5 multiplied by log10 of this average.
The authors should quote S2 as -0.169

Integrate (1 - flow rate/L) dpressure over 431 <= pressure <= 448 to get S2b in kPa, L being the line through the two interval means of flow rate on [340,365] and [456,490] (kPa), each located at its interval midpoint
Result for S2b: -1.58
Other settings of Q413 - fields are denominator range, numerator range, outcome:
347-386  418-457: 1.39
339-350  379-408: 2.21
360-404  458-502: 1.15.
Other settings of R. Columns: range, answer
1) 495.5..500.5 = 3.83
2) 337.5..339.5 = 2.23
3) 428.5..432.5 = 3.47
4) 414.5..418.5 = 4.29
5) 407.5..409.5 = 4.03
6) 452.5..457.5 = 3.58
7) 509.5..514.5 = 2.96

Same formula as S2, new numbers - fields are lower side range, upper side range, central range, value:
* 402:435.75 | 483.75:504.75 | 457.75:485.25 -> 0.12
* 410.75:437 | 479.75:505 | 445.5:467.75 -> 0.10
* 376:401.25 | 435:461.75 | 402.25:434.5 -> -0.15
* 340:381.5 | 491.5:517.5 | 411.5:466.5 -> -0.23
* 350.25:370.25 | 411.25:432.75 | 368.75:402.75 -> -0.10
